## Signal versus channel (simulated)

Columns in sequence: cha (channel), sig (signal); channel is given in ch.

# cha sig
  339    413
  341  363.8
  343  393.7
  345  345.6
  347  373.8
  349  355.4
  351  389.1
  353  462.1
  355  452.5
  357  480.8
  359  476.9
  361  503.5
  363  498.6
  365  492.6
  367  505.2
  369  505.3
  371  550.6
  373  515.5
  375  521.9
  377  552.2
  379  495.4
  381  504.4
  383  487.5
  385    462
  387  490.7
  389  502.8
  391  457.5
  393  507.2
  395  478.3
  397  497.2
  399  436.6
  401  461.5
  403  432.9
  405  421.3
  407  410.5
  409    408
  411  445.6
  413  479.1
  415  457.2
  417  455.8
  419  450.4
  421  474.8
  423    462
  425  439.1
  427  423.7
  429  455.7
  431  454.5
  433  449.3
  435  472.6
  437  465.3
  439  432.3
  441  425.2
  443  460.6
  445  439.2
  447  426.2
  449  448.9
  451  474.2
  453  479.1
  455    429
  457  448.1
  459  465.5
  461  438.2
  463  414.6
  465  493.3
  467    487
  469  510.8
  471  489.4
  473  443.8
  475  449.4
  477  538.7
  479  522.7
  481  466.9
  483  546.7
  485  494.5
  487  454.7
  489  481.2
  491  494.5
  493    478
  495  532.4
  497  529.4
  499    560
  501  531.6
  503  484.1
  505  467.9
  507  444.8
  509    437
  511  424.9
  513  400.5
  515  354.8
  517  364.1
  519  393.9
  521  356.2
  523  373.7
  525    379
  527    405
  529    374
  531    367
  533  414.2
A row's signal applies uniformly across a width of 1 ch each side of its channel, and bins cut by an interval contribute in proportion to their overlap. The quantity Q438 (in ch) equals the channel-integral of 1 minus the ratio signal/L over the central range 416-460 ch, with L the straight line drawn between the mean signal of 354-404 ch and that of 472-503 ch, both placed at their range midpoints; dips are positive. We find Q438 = 4.0 ch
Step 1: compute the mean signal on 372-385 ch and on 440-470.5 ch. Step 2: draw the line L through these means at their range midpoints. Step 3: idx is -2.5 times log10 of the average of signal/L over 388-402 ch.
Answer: 0.045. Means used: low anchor 509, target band 477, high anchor 457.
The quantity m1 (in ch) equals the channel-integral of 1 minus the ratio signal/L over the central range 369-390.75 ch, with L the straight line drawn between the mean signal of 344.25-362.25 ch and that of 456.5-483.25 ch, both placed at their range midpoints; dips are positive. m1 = -3.3 ch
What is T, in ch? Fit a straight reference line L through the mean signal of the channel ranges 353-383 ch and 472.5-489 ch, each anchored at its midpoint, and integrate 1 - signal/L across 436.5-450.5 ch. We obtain 1.5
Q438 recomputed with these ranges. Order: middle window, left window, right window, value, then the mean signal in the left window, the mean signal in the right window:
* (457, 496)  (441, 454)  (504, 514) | -3.5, 452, 435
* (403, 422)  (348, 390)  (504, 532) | 0.6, 486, 396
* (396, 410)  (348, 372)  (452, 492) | 1.1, 473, 477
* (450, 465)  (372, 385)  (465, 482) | 1.2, 509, 489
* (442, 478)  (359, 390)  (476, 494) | 2.6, 505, 498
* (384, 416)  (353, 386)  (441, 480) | 1.9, 499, 465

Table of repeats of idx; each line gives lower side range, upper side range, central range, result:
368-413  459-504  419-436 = 0.07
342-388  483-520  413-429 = 0.03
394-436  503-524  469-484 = -0.17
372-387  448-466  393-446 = 0.07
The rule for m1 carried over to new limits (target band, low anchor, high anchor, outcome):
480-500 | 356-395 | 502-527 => -3.8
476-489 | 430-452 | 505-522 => -2.5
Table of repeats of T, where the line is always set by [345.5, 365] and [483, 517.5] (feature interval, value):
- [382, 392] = -0.7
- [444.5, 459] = 0.3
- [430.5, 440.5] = 0.1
